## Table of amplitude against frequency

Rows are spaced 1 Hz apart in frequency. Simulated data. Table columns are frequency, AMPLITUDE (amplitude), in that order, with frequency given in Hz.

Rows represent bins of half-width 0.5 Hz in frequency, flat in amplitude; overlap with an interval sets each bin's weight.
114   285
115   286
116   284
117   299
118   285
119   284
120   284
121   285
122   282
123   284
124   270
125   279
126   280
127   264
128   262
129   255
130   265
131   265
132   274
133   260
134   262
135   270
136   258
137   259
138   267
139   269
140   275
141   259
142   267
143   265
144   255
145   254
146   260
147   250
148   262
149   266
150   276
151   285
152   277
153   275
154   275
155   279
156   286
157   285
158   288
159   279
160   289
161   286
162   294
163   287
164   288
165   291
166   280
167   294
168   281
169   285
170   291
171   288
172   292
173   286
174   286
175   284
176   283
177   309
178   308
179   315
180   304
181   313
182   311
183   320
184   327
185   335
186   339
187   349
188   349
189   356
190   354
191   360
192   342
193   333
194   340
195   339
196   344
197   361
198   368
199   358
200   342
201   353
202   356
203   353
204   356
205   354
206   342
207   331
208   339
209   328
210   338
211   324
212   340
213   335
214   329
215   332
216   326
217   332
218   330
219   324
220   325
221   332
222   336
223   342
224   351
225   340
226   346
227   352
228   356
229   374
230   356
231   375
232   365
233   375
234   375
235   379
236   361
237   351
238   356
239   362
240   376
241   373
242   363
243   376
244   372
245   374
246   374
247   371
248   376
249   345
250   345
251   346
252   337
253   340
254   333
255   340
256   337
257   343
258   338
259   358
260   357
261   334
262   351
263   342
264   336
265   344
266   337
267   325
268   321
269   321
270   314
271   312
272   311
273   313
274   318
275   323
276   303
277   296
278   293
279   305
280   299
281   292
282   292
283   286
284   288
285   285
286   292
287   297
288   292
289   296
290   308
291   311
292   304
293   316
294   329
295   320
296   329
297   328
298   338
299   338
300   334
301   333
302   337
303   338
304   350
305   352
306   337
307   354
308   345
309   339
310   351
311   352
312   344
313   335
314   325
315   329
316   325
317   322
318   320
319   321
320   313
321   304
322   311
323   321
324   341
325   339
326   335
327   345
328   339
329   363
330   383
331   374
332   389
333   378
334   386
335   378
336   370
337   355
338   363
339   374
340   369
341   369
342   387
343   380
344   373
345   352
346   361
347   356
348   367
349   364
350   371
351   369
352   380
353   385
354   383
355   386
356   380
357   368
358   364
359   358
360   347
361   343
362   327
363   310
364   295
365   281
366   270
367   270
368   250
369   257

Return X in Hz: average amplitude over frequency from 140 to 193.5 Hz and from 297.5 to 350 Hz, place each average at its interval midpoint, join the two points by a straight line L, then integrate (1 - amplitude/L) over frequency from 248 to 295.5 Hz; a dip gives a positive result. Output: 1.6 Hz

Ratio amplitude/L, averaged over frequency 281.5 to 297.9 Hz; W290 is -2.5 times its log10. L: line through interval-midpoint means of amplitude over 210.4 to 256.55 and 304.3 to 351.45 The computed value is 0.15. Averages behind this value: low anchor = 351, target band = 305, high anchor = 352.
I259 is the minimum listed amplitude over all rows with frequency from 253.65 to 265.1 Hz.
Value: 333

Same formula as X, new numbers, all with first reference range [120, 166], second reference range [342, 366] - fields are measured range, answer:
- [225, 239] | -2.5 Hz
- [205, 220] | -1.6 Hz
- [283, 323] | 1.4 Hz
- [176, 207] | -5.0 Hz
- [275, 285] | 0.9 Hz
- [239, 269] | -3.2 Hz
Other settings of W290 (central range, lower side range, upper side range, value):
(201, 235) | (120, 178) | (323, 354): -0.12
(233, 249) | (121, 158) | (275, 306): -0.23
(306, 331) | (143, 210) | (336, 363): 0.06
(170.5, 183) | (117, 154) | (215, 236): 0.03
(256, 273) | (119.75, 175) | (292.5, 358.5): -0.03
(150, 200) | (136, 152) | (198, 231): -0.03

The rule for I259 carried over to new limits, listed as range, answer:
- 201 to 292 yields 285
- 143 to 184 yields 250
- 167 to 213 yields 281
